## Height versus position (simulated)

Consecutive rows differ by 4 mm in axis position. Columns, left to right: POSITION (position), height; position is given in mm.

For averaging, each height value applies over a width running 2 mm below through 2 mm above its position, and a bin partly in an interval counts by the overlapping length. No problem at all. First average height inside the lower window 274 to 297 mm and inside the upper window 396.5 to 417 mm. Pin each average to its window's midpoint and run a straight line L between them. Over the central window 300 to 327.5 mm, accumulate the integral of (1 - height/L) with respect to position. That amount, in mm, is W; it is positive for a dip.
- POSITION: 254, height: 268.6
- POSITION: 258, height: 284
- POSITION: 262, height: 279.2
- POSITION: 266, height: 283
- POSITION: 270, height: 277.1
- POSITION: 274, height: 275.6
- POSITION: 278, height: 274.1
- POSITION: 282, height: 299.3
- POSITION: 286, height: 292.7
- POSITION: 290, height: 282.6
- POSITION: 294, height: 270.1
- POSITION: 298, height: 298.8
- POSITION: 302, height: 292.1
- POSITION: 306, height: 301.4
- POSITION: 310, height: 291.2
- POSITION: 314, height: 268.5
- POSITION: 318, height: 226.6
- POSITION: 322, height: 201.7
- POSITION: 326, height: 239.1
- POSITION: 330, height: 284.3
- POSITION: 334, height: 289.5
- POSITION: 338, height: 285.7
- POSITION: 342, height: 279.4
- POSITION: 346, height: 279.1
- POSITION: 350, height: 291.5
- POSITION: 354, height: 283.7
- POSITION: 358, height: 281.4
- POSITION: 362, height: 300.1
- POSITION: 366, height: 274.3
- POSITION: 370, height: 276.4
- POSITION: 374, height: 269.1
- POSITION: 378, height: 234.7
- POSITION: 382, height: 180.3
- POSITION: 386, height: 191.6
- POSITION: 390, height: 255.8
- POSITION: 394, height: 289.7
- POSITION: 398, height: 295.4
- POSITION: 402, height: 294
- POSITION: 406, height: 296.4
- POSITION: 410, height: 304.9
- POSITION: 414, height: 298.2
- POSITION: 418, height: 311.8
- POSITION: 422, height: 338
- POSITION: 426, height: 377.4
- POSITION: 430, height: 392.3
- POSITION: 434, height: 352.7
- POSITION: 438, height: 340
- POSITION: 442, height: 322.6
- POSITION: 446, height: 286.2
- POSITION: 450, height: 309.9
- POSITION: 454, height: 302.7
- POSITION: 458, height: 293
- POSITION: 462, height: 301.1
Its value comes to 2.5 mm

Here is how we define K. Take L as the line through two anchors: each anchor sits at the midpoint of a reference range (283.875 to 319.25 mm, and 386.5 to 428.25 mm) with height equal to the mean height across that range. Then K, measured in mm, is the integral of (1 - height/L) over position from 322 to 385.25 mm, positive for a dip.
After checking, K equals 5.5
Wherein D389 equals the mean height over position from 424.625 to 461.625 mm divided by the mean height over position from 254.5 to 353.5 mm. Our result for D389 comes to 1.2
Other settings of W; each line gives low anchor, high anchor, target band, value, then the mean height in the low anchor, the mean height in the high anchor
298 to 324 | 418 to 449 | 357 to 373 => 0.90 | 266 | 341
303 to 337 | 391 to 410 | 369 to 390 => 4.02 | 264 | 293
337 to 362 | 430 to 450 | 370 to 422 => 6.30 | 285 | 331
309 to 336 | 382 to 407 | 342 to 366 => -2.48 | 256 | 262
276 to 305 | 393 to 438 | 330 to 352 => 1.27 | 288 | 324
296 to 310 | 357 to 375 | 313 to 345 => 3.33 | 297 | 281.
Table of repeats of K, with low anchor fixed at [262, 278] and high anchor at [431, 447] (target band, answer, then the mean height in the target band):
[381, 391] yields 3.4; 207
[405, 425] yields 0.6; 314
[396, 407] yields 0.9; 295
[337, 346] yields 0.6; 281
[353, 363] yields 0.6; 288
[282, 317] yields 0.2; 286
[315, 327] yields 2.8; 225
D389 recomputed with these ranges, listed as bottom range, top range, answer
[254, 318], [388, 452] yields 1.12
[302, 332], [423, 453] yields 1.30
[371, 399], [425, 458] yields 1.36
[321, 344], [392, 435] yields 1.21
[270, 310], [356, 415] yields 0.94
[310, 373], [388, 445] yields 1.17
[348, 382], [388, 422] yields 1.09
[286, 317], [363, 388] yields 0.84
